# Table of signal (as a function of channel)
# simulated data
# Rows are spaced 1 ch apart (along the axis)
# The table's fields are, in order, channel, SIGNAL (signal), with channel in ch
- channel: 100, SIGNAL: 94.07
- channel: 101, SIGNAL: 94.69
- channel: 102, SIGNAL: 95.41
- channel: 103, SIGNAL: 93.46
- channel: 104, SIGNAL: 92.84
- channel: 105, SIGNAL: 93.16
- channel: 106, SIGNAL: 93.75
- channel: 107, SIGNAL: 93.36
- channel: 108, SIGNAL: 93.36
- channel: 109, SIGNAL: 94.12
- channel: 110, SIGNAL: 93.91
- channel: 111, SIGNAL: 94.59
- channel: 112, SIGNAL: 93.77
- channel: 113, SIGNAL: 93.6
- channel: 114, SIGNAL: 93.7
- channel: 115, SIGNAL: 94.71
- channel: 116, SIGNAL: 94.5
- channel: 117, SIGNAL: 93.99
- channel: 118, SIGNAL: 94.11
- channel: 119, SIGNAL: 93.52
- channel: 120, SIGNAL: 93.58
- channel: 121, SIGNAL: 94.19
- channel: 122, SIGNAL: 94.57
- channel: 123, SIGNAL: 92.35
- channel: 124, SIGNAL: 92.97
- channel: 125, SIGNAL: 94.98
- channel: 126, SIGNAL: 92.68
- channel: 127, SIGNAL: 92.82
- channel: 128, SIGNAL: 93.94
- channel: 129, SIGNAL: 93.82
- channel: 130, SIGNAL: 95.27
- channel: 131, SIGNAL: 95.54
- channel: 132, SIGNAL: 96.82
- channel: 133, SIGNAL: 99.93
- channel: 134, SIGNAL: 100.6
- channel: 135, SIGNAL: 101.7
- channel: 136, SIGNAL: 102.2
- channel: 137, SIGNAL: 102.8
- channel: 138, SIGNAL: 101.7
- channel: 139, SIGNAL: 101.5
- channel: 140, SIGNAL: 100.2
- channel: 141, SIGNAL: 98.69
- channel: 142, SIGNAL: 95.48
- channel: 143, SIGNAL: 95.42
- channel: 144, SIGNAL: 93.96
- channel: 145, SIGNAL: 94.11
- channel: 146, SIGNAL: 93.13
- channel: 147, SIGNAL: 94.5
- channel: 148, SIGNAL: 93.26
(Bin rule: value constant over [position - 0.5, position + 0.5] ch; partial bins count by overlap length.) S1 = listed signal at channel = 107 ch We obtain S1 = 93.36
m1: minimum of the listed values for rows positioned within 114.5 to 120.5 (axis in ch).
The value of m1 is 93.52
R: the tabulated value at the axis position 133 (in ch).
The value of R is 99.93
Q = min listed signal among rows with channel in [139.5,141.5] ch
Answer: 98.69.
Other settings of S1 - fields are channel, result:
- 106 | 93.75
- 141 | 98.69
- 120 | 93.58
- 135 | 101.7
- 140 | 100.2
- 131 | 95.54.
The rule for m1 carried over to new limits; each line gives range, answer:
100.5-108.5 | 92.84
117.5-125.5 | 92.35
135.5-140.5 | 100.2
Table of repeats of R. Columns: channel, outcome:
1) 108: 93.36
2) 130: 95.27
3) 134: 100.6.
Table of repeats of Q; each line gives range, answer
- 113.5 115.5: 93.7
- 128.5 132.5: 93.82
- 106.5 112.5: 93.36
